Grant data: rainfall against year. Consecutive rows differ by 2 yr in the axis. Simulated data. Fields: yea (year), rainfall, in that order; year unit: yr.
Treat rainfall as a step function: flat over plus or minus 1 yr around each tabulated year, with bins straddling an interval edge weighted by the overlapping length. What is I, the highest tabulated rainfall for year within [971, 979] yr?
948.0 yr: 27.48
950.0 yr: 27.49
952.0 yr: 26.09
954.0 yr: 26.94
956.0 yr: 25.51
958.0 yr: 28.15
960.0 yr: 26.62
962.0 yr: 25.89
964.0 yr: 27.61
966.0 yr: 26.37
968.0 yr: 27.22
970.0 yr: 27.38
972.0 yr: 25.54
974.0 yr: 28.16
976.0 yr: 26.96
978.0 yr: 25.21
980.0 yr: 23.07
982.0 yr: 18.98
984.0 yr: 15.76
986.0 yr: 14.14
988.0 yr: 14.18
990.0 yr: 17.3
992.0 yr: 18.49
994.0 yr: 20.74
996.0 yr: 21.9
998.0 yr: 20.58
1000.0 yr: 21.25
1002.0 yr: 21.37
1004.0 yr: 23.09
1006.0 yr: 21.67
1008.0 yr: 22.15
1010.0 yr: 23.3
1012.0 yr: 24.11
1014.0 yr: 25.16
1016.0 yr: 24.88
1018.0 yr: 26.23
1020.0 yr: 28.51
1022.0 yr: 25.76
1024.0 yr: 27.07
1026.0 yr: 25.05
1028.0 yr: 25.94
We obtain 28.16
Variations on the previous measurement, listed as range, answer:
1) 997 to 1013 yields 24.11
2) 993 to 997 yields 21.9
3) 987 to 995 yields 20.74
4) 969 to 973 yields 27.38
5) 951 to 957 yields 26.94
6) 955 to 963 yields 28.15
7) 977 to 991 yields 25.21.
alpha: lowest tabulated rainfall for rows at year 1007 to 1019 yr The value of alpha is 22.15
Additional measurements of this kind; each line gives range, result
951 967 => 25.51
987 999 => 14.18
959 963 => 25.89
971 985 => 15.76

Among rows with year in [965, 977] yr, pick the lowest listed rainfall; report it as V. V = 25.54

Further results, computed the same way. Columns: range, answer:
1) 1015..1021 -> 24.88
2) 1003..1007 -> 21.67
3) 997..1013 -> 20.58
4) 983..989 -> 14.14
